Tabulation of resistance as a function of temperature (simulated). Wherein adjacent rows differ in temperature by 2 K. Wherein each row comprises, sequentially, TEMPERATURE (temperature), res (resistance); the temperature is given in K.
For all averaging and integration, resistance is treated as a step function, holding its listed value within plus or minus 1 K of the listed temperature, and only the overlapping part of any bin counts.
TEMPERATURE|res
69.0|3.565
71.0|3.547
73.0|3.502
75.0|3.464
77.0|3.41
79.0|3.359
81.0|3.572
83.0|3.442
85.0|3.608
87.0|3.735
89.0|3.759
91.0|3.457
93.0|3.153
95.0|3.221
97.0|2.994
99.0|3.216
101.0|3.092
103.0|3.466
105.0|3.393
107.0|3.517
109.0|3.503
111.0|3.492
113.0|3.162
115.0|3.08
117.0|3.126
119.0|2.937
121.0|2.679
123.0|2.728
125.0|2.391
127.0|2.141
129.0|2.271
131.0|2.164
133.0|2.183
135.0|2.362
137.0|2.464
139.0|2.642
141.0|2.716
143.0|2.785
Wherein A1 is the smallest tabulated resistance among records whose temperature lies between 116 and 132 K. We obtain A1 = 2.141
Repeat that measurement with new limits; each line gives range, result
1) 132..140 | 2.183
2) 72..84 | 3.359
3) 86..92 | 3.457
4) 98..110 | 3.092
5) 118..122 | 2.679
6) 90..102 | 2.994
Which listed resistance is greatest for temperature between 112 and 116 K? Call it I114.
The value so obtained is 3.162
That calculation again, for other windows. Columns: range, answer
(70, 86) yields 3.608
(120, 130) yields 2.728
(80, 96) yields 3.759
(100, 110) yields 3.517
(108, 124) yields 3.503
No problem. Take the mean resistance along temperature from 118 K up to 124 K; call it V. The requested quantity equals 2.78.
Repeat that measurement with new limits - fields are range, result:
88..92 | 3.61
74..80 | 3.41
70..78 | 3.48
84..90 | 3.7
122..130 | 2.38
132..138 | 2.34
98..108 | 3.34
